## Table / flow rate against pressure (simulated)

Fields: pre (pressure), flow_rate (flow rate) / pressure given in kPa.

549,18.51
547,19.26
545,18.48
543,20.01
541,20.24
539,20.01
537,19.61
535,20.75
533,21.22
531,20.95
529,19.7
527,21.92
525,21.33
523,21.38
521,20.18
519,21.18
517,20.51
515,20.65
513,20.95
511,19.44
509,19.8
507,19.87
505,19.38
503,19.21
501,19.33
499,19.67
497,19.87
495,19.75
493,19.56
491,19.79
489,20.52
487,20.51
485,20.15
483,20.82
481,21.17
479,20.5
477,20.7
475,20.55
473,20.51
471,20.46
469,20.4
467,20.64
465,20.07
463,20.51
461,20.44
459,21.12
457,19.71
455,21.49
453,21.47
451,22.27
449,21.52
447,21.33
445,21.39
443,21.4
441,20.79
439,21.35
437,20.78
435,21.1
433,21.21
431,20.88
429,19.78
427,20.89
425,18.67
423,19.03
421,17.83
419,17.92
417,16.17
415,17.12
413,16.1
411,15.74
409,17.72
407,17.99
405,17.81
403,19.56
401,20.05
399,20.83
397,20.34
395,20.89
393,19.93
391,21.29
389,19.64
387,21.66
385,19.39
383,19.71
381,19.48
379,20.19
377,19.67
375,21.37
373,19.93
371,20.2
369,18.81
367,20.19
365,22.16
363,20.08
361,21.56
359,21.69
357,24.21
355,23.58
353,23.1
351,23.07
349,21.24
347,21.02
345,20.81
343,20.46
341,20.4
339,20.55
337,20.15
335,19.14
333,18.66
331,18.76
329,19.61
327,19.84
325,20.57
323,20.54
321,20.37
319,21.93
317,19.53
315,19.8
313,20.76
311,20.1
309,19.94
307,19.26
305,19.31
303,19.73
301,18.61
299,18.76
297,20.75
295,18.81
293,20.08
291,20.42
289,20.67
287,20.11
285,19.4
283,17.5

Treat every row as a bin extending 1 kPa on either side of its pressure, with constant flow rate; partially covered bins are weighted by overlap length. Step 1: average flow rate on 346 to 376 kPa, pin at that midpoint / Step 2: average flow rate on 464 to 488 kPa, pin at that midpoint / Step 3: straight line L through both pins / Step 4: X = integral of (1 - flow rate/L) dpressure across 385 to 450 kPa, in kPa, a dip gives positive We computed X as 4.2 kPa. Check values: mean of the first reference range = 21.5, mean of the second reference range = 20.5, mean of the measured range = 19.6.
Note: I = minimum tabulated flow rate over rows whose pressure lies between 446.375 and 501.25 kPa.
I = 19.33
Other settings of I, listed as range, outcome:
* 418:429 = 17.83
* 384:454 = 15.74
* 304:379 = 18.66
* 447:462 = 19.71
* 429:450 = 19.78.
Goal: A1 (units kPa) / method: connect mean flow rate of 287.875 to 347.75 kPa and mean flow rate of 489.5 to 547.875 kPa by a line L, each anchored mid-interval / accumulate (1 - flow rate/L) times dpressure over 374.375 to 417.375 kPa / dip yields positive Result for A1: 1.7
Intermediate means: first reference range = 20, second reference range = 20.1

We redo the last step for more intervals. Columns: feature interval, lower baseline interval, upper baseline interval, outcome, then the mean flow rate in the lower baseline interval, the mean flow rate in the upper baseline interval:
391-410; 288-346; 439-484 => 0.9 kPa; 19.9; 20.9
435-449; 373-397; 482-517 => -0.7 kPa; 20.3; 20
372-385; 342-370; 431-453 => 0.9 kPa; 21.6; 21.3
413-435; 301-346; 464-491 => 1.5 kPa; 20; 20.5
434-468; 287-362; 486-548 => -1.3 kPa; 20.5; 20.2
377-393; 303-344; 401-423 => -1.6 kPa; 20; 17.6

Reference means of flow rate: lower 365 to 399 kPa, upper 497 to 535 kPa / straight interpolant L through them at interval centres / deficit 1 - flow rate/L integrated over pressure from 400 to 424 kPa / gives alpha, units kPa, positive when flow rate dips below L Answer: 3.0 kPa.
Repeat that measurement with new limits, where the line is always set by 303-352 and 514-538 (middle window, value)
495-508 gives 0.7 kPa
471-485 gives 0.0 kPa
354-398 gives -0.8 kPa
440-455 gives -0.6 kPa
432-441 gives -0.2 kPa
